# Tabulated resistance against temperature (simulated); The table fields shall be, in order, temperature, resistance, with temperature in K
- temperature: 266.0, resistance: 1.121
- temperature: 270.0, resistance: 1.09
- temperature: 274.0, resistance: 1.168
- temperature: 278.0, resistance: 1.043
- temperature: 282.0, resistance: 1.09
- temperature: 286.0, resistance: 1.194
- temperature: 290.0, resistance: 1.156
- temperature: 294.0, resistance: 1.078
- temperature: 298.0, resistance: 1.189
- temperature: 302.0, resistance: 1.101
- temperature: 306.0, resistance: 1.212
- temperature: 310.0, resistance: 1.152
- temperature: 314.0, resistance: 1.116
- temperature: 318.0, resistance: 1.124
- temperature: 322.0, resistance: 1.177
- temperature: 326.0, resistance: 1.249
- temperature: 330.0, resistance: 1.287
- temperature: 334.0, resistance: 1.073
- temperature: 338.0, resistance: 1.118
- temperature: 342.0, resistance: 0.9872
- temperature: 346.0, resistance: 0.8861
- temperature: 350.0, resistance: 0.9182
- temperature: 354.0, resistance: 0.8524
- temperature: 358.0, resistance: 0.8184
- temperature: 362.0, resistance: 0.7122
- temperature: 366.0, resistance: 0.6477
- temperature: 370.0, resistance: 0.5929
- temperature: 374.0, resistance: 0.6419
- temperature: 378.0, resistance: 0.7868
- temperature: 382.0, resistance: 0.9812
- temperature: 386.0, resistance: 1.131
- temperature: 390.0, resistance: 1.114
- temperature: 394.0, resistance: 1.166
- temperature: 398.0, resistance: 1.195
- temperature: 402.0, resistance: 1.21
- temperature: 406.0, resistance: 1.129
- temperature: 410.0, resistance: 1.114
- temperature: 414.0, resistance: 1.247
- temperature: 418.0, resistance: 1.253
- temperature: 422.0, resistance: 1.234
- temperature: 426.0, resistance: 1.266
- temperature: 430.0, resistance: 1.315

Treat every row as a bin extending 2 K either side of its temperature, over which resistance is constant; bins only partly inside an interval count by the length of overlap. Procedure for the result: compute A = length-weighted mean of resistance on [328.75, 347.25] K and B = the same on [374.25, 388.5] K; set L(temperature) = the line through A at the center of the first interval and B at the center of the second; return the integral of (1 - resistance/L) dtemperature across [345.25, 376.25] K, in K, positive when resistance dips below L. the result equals 7.6 K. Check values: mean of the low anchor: 1.07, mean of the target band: 0.754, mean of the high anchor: 0.932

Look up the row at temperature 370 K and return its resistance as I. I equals 0.5929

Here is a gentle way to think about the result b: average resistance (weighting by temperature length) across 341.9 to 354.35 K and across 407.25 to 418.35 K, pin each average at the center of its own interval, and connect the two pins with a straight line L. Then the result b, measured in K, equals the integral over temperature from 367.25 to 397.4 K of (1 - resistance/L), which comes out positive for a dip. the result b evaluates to 4.1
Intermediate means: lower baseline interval 0.907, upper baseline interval 1.19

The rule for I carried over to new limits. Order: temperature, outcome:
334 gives 1.073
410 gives 1.114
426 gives 1.266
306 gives 1.212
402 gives 1.21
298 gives 1.189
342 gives 0.9872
